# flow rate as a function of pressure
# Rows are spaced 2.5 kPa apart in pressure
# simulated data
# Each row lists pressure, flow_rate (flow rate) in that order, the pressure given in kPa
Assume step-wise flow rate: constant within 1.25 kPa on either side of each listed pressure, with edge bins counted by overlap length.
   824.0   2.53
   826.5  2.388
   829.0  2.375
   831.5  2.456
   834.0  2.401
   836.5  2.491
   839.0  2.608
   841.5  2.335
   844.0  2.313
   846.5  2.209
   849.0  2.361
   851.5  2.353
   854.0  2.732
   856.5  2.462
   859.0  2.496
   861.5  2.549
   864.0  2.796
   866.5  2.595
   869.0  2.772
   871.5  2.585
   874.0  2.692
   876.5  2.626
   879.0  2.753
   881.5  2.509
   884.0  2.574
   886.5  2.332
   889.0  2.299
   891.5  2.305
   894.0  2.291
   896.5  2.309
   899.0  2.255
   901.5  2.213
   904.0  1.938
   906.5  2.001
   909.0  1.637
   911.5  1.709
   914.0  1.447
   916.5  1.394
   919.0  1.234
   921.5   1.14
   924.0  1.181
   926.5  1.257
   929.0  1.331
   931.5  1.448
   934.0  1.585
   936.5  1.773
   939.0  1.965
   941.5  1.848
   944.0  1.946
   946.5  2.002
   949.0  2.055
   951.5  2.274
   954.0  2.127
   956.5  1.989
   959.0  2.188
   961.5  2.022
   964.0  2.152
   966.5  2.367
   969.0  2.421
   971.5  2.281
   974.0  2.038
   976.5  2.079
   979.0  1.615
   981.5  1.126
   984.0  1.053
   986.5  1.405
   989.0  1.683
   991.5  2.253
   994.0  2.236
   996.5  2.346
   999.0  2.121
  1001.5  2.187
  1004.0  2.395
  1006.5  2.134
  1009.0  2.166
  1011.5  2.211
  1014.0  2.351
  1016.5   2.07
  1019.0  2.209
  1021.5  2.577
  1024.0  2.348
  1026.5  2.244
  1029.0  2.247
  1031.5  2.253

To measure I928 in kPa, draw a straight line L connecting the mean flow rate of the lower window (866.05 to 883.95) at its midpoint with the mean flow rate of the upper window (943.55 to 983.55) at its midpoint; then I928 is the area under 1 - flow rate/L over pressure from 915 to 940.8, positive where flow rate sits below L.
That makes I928 9.4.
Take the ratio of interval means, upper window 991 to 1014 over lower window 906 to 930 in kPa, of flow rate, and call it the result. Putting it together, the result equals 1.6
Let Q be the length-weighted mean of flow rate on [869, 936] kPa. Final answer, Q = 1.98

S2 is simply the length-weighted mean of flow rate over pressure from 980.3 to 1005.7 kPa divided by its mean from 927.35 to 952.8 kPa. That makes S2 1.04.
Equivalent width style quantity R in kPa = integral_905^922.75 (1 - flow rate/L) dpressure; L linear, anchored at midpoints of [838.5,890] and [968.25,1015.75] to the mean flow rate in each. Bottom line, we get 6.17 kPa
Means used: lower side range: 2.52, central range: 1.51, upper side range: 2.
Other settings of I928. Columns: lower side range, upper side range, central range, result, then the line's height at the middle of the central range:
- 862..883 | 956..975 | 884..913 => 4.61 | 2.53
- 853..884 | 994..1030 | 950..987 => 6.53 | 2.37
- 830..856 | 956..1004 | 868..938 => 8.27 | 2.23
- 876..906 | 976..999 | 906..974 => 7.30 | 2.05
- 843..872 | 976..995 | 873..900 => -1.43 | 2.32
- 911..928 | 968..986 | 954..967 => -3.81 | 1.65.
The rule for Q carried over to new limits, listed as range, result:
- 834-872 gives 2.51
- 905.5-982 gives 1.8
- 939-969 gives 2.1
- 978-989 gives 1.34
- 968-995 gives 1.83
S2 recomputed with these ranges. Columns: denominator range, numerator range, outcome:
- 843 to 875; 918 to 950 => 0.63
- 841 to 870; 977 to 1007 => 0.75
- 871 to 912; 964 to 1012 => 0.87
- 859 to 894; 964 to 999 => 0.76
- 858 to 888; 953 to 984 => 0.77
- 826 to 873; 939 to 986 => 0.79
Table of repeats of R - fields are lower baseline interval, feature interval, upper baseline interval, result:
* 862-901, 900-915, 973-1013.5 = 3.4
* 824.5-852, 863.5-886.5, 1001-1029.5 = -2.6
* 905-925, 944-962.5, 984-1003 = -3.9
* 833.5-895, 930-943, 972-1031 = 3.1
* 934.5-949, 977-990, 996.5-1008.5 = 4.3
